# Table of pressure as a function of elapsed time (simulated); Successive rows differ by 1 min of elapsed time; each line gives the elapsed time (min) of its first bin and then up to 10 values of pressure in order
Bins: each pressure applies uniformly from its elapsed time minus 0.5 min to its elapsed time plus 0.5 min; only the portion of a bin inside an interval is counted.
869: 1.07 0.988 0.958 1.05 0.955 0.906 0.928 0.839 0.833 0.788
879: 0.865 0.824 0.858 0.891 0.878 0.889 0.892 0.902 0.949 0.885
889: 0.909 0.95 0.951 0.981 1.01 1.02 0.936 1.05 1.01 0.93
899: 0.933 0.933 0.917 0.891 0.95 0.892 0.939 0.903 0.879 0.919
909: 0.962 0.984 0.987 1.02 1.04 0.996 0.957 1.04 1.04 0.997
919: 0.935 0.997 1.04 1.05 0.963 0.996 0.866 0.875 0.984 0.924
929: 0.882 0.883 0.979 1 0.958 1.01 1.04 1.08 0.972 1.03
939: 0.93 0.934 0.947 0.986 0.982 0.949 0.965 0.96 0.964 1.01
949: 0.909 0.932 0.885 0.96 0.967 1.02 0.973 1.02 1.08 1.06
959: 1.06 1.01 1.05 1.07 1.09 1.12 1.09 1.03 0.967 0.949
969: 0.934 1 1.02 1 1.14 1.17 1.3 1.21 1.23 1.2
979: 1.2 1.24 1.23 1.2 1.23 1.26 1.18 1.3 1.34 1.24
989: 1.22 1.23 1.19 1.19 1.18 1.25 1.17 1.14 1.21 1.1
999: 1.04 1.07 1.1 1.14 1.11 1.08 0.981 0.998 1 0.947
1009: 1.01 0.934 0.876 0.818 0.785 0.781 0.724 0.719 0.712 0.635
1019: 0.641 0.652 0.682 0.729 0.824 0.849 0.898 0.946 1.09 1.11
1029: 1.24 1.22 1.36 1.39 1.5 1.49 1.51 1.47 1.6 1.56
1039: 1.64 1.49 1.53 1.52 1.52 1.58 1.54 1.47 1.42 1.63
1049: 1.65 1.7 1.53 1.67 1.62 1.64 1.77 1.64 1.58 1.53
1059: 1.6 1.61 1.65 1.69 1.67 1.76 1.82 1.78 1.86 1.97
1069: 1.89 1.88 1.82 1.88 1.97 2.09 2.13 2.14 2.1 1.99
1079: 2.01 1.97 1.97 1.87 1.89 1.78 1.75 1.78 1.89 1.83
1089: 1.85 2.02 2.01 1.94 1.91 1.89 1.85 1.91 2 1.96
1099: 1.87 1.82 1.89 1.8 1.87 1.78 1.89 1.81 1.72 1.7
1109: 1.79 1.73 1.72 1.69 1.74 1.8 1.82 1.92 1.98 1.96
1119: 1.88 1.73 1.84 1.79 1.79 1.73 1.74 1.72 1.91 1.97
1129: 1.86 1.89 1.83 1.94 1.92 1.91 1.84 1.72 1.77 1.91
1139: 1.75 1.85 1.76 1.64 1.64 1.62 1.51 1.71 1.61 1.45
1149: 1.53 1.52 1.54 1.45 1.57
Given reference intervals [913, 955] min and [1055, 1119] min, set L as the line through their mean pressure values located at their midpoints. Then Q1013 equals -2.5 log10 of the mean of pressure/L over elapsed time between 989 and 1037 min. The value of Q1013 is 0.33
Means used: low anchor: 0.971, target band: 1.04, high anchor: 1.85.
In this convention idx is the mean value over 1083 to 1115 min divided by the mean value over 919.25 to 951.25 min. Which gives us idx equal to 1.90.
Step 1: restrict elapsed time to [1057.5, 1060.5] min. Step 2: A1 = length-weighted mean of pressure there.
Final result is 1.58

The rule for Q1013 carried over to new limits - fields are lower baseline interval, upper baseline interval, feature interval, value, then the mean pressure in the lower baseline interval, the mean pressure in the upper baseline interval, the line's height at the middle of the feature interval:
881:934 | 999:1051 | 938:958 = 0.06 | 0.952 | 1.16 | 1.02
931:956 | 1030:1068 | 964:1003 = 0.05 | 0.974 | 1.59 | 1.21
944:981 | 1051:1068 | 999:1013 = 0.31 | 1.05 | 1.68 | 1.34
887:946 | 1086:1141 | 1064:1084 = -0.16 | 0.965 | 1.84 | 1.67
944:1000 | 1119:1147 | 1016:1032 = 0.40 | 1.1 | 1.79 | 1.32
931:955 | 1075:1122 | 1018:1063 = 0.13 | 0.974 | 1.87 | 1.54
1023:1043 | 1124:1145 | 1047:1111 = -0.18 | 1.33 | 1.8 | 1.54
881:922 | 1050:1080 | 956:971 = 0.23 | 0.955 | 1.8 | 1.28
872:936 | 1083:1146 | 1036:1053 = -0.02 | 0.945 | 1.82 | 1.53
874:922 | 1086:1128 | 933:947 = 0.14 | 0.94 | 1.84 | 1.12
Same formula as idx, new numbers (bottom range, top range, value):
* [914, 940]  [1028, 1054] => 1.54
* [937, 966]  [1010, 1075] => 1.40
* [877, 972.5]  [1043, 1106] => 1.87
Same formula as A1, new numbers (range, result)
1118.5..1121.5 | 1.82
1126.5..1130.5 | 1.91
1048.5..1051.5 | 1.63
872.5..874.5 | 0.93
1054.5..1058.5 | 1.63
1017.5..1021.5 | 0.653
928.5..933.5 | 0.94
